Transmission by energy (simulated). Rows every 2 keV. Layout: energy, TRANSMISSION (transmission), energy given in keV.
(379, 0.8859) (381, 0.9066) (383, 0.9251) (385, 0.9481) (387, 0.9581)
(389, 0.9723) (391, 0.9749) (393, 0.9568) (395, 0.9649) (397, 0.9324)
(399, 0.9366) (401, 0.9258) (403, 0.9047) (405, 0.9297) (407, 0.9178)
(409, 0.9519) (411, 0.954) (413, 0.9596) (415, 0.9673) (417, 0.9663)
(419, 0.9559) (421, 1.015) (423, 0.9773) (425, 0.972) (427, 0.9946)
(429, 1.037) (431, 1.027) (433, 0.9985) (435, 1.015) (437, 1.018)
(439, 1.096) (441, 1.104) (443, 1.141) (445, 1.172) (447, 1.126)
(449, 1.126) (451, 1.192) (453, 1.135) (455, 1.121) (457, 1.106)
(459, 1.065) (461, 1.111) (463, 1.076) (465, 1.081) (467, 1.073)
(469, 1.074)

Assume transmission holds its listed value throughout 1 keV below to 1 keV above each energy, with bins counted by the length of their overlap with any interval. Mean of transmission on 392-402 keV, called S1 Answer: 0.943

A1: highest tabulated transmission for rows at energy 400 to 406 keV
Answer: 0.9297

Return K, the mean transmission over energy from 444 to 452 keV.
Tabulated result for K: 1.15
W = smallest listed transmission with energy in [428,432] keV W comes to 1.027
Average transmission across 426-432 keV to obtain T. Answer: 1.02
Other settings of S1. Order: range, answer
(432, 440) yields 1.03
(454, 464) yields 1.1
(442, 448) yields 1.15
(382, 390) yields 0.951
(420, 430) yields 0.999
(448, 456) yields 1.14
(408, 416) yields 0.958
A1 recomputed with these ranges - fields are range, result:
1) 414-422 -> 1.015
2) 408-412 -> 0.954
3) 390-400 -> 0.9749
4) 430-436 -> 1.027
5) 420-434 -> 1.037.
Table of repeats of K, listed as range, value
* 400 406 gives 0.92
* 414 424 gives 0.976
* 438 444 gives 1.11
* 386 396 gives 0.965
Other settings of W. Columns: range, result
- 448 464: 1.065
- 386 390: 0.9581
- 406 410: 0.9178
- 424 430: 0.972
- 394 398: 0.9324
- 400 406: 0.9047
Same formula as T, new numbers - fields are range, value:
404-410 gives 0.933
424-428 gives 0.983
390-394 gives 0.966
